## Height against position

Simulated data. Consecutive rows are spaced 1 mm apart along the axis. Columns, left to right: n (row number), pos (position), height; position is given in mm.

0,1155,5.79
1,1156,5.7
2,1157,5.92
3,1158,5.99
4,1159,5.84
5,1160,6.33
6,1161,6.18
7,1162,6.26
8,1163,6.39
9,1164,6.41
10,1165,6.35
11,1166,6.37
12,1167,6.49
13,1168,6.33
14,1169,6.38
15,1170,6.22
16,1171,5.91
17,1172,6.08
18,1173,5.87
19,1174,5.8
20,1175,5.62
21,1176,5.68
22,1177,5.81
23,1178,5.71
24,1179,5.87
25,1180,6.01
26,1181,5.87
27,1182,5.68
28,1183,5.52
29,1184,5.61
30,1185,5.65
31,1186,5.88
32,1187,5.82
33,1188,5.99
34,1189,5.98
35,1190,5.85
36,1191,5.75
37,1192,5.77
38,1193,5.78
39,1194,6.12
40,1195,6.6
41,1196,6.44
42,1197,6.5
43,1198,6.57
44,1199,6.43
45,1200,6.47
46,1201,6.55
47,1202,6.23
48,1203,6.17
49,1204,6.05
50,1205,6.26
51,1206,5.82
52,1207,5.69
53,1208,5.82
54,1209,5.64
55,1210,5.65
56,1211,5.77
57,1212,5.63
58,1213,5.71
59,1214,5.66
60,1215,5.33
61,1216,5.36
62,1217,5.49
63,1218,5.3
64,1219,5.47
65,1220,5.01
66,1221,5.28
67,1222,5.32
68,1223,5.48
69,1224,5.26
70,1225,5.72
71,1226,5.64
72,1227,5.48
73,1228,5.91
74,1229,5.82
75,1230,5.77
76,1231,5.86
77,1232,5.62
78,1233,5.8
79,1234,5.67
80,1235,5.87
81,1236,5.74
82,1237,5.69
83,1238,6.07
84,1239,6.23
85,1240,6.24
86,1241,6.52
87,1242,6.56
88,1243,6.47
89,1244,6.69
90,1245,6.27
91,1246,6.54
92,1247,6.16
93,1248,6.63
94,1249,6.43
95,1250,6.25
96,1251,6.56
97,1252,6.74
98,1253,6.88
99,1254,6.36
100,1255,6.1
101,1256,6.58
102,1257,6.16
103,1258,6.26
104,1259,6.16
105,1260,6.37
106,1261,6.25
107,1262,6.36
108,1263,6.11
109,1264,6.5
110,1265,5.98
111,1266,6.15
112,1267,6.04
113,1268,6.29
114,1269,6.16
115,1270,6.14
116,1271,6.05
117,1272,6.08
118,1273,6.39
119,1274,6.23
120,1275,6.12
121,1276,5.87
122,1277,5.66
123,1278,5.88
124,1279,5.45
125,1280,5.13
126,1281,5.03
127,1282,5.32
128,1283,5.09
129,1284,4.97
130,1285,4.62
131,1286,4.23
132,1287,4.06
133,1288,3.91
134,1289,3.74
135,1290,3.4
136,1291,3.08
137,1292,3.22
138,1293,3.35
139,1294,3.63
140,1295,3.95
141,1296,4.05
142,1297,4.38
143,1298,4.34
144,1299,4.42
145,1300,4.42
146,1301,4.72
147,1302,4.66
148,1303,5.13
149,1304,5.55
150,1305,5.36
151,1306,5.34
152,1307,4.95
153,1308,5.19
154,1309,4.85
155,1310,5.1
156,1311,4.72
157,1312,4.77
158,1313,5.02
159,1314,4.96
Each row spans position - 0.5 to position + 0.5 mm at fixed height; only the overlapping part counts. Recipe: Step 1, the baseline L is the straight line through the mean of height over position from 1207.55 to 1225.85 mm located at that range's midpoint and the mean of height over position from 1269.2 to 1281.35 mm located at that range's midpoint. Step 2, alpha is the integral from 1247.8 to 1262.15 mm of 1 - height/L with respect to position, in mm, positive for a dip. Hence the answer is -1.7 mm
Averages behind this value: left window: 5.5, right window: 5.85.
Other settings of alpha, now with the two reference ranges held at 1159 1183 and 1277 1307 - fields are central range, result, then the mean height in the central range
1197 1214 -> -1.2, 6.03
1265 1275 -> -2.8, 6.16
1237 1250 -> -3.1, 6.37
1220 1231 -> -0.4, 5.56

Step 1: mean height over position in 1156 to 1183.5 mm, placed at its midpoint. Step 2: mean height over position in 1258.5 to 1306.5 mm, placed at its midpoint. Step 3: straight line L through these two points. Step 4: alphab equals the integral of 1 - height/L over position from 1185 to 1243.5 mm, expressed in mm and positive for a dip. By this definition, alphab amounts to -1.96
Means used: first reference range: 6.03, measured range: 5.87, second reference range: 5.15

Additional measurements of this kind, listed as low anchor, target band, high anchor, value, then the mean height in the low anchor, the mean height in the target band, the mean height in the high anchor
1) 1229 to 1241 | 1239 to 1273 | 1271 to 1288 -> -4.2 mm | 5.89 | 6.33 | 5.36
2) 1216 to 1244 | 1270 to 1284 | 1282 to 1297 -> -4.2 mm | 5.76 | 5.7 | 4.01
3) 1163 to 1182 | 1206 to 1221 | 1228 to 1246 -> 1.3 mm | 6.04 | 5.54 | 6.06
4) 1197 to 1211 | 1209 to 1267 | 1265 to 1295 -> -3.7 mm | 6.11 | 5.98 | 5.08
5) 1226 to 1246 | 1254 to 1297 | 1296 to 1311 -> 0.2 mm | 6.02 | 5.34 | 4.85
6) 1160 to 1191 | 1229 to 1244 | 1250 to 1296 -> -1.0 mm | 5.99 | 6.02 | 5.47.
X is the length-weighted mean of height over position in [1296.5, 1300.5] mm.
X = 4.39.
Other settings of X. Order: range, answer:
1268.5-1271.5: 6.12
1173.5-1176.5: 5.7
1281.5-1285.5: 5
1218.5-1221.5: 5.25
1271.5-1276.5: 6.14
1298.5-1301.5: 4.52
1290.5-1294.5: 3.32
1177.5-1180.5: 5.86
